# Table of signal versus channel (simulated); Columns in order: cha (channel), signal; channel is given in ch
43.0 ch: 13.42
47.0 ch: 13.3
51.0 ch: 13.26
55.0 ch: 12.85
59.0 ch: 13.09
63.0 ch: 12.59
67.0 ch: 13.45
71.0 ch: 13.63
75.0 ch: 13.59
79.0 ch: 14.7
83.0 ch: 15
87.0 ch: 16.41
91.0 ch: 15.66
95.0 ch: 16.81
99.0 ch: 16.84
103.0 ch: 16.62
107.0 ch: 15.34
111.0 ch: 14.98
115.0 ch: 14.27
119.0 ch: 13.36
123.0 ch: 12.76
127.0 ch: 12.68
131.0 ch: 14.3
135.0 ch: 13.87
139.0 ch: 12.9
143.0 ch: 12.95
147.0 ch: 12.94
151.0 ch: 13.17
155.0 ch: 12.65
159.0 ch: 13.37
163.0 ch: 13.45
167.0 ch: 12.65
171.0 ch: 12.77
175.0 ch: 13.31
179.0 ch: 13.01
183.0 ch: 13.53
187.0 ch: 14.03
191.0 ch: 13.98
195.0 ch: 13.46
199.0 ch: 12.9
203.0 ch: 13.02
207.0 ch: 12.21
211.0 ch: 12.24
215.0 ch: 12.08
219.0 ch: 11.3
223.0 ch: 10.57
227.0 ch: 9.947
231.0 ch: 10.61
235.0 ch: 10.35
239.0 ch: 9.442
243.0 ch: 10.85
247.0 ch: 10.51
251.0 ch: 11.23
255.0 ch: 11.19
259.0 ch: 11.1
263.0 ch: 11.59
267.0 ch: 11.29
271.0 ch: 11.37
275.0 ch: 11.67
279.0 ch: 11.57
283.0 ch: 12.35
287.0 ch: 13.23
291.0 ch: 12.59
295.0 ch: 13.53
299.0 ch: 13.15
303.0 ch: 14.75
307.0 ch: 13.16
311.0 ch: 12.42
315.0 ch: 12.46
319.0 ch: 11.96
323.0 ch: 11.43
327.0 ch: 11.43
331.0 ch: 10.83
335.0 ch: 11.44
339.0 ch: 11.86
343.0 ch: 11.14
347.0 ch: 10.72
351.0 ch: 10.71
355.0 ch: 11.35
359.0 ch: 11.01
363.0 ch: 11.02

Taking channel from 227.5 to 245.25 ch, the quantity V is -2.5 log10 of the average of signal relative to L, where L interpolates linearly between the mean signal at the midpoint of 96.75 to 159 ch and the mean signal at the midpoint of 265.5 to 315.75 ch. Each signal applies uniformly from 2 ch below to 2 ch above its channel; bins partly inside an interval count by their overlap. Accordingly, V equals 0.26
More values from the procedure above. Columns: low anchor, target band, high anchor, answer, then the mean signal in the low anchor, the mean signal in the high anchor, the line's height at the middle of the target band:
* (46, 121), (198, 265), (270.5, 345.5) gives 0.16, 14.5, 12.2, 13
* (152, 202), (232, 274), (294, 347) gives 0.16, 13.3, 12.2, 12.7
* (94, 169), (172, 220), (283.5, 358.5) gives 0.03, 14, 12.1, 13.3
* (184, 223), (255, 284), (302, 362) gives 0.06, 12.7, 11.7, 12.2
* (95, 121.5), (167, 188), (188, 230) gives -0.01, 15.3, 12.2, 13.2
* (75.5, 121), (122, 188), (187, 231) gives 0.04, 15.4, 12.2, 13.7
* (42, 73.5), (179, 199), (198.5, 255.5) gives -0.17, 13.2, 11.2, 11.6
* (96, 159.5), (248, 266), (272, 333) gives 0.14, 14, 12.4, 12.8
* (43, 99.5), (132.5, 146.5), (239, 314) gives 0.02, 14.3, 12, 13.5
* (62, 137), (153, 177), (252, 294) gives 0.04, 14.6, 11.8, 13.6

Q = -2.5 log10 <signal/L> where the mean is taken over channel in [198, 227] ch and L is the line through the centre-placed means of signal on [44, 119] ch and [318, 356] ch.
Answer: 0.09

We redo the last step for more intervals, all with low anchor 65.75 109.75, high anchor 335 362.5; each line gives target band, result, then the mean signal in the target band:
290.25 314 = -0.119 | 13.3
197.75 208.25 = 0.061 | 12.7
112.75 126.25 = 0.106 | 13.4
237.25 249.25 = 0.238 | 10.3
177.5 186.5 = 0.031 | 13.4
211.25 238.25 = 0.208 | 10.8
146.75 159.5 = 0.100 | 13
